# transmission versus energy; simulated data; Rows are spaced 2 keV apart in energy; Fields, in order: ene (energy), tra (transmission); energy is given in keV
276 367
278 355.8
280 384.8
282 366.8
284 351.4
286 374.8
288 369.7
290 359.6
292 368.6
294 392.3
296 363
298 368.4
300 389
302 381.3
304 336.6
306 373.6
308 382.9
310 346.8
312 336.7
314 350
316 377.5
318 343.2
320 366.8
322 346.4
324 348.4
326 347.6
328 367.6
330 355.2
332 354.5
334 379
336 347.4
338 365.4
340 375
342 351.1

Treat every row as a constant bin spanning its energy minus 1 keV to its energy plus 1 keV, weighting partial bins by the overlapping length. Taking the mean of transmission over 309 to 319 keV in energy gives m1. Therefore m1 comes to 351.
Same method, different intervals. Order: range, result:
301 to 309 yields 369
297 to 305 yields 369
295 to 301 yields 373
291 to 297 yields 375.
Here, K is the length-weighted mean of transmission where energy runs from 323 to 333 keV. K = 355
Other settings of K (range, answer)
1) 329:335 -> 363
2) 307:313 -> 355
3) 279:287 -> 369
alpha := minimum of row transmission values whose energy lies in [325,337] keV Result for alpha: 347.4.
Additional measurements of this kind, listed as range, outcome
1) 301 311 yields 336.6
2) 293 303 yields 363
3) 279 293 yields 351.4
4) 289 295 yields 359.6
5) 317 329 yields 343.2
